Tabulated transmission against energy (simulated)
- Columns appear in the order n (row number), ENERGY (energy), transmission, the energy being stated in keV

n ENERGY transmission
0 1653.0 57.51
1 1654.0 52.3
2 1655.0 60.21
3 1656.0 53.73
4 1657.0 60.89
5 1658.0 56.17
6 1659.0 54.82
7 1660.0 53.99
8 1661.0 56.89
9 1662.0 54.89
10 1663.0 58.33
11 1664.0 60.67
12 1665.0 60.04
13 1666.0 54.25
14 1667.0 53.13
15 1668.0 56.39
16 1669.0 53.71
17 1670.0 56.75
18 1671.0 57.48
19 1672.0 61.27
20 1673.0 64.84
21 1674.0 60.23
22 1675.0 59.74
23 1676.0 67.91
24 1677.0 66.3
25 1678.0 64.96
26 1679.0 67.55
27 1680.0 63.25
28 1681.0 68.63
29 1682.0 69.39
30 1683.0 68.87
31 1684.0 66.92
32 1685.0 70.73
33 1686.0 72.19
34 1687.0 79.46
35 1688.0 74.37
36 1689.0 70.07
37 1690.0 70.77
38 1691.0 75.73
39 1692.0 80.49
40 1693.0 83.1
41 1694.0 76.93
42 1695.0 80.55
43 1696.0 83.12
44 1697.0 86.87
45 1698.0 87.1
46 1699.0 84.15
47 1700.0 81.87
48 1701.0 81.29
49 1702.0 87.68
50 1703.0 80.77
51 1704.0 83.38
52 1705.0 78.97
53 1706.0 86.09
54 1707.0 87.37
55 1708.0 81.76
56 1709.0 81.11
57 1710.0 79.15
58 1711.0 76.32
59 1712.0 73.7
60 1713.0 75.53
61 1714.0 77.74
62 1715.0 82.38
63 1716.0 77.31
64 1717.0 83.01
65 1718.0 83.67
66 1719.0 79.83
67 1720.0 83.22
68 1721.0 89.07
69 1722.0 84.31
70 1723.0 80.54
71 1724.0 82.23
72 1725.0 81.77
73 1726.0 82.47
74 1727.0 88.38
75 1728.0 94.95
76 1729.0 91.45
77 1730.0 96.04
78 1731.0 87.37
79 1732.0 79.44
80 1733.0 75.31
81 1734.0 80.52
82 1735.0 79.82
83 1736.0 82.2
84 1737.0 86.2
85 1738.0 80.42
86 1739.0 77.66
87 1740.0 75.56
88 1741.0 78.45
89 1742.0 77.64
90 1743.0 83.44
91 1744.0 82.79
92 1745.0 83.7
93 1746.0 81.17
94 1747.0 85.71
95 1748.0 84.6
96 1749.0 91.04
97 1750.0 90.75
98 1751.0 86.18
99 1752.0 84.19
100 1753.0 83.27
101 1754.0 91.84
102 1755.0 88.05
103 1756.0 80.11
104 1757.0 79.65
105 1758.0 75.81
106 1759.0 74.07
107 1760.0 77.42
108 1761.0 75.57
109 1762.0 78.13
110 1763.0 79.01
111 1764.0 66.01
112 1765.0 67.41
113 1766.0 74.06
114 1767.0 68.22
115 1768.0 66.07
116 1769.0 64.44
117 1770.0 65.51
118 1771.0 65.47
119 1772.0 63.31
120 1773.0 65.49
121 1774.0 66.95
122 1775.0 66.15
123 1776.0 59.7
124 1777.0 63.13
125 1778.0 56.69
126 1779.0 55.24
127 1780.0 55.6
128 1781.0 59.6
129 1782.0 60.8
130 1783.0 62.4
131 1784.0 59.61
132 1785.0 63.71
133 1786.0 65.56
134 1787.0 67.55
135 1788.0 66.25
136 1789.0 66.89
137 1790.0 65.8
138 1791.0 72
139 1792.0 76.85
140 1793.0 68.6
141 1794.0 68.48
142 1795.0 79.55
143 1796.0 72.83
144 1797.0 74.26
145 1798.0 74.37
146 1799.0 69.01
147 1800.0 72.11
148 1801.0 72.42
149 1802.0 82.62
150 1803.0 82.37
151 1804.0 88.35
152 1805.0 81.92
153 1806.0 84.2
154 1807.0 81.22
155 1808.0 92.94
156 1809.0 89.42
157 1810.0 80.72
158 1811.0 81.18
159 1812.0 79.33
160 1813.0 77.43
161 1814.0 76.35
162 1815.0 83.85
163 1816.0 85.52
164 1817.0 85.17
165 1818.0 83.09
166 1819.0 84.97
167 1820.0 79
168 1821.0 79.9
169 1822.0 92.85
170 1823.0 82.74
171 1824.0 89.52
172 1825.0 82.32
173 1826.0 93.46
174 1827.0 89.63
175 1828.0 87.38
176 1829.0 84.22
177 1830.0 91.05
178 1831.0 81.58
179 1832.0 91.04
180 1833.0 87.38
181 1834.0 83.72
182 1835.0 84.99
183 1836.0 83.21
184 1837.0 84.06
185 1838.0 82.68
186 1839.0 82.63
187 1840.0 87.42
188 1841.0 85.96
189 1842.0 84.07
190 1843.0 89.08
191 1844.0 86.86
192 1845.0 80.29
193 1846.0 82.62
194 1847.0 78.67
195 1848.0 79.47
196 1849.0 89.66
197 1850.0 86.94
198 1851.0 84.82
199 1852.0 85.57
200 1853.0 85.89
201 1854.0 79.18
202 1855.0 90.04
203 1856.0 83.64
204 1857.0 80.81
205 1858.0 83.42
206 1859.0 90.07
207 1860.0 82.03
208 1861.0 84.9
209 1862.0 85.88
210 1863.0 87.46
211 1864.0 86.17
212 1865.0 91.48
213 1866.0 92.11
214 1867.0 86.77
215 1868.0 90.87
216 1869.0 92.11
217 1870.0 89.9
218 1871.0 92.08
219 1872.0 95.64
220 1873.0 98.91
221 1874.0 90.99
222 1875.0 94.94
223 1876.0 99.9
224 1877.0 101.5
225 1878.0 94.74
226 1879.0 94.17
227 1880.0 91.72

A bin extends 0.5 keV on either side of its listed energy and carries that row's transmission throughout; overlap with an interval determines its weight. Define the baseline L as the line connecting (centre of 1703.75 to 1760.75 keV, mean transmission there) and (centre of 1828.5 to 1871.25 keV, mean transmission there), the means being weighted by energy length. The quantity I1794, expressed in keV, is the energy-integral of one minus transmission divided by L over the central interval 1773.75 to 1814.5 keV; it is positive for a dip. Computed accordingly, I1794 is 6.1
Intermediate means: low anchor 82.5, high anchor 85.8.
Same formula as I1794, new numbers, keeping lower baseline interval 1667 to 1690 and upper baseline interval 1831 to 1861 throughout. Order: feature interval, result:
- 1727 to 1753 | -4.1 keV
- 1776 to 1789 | 2.7 keV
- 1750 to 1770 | -0.6 keV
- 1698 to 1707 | -2.0 keV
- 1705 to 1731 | -4.9 keV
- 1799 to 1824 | -0.5 keV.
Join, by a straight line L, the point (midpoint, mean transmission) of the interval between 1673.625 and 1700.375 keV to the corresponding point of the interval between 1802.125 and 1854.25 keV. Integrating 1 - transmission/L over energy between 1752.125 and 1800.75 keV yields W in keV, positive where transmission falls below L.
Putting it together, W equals 6.5 keV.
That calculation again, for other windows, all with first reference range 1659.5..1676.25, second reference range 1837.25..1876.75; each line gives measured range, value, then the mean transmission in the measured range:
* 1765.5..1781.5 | 2.3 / 63.5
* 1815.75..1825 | -0.3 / 84.6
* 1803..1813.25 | -0.5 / 83.8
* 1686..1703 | -4.8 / 80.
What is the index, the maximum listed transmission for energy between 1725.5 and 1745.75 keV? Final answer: 96.04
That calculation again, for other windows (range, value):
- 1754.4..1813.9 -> 92.94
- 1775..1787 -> 67.55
